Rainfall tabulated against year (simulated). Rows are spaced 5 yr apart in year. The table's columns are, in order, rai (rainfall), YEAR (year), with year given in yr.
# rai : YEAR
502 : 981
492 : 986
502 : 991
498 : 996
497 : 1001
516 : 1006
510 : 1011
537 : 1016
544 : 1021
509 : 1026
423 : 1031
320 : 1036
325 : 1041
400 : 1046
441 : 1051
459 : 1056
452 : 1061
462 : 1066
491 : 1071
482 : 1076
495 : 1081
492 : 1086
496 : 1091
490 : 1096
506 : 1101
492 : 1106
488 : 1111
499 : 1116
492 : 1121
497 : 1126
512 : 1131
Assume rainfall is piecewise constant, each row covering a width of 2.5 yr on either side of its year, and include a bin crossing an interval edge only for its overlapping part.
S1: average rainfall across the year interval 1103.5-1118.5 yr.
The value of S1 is 493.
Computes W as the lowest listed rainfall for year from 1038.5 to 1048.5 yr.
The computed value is 325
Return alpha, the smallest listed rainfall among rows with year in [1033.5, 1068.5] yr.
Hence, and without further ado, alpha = 320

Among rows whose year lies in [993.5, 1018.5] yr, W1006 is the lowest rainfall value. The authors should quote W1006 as 497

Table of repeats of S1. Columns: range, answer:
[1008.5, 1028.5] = 525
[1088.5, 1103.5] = 497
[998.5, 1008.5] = 506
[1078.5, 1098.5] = 493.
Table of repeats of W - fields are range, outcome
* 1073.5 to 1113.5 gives 482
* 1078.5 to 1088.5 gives 492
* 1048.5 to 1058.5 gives 441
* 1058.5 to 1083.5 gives 452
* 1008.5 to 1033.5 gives 423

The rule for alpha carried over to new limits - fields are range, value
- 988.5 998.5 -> 498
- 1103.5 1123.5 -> 488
